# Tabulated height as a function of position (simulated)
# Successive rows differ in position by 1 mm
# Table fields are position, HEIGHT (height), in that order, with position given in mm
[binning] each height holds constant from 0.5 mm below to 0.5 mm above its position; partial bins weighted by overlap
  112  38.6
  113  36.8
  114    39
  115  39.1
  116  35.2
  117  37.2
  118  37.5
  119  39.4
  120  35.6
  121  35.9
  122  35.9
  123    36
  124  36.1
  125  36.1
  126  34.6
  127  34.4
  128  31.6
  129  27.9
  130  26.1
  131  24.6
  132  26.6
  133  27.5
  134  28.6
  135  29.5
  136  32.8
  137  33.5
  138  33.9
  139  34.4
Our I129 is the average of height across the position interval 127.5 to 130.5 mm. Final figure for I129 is 28.5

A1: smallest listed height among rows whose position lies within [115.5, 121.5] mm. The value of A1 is 35.2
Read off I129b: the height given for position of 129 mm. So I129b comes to 27.9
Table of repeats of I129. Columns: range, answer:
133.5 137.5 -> 31.1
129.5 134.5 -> 26.7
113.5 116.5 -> 37.8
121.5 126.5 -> 35.7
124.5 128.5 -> 34.2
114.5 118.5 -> 37.2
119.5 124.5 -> 35.9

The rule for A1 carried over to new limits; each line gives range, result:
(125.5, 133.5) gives 24.6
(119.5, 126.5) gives 34.6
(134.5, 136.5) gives 29.5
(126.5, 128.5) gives 31.6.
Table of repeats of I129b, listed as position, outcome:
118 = 37.5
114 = 39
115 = 39.1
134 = 28.6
